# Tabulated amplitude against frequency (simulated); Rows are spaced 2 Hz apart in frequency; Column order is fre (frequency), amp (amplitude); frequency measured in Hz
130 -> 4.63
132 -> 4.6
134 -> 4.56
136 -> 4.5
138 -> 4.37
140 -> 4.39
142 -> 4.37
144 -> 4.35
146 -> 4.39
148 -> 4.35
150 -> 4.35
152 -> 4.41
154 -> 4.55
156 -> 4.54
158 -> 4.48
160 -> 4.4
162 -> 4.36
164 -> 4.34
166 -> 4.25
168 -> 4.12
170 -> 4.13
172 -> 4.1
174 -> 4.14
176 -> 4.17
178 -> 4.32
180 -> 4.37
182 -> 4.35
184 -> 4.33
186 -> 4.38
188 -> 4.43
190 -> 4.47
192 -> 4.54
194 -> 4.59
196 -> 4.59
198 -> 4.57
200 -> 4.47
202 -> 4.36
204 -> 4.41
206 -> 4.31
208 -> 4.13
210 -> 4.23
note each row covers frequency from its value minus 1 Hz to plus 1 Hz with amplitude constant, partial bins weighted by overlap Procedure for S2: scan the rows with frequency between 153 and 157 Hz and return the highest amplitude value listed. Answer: 4.55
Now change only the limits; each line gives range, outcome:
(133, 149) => 4.56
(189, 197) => 4.59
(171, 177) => 4.17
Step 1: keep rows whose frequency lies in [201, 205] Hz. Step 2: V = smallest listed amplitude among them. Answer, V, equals 4.36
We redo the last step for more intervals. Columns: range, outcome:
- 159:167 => 4.25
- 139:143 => 4.37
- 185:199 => 4.38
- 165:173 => 4.1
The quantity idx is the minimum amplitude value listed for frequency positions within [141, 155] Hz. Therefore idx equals 4.35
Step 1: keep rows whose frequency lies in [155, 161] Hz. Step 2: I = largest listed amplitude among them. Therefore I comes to 4.54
